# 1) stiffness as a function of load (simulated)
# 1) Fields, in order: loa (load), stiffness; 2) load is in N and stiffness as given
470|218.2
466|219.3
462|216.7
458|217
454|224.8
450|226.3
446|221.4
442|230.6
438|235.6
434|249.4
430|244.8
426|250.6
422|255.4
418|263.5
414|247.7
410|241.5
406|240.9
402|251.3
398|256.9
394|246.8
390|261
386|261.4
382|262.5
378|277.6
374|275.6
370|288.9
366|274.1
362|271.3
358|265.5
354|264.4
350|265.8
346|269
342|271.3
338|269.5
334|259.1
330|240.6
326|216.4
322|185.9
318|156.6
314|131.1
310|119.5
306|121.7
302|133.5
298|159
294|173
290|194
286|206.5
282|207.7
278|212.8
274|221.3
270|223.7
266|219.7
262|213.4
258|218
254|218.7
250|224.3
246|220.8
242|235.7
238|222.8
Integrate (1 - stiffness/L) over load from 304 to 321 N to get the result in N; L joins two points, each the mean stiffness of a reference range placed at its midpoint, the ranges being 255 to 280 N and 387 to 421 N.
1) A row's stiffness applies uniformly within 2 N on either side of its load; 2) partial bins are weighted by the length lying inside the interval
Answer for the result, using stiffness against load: 7.0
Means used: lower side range 218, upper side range 252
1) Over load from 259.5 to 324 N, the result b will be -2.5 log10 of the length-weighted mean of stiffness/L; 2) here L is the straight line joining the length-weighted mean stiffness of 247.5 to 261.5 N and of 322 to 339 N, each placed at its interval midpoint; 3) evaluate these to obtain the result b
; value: 0.25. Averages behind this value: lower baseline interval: 220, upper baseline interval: 238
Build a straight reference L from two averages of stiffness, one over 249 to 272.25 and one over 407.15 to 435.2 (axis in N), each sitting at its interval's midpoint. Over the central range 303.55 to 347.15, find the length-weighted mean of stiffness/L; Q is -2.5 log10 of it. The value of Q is 0.154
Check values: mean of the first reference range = 219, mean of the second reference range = 250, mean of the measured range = 202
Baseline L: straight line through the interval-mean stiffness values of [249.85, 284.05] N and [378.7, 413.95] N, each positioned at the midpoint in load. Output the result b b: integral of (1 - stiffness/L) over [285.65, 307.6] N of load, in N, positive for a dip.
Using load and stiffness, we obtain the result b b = 6.1 N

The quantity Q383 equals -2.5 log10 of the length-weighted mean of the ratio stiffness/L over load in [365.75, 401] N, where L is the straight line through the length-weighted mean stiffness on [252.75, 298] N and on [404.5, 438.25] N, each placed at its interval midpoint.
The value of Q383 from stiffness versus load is -0.12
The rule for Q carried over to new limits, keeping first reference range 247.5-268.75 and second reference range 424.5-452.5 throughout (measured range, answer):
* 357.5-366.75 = -0.181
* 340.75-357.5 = -0.173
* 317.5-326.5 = 0.207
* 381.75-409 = -0.094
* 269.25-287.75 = 0.035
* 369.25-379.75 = -0.211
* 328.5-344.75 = -0.154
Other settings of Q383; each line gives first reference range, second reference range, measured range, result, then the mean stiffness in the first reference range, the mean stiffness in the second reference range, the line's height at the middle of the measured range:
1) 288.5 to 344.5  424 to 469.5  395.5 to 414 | -0.14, 189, 230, 217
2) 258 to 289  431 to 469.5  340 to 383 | -0.23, 215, 227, 221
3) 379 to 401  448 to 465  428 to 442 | -0.04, 258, 221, 233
